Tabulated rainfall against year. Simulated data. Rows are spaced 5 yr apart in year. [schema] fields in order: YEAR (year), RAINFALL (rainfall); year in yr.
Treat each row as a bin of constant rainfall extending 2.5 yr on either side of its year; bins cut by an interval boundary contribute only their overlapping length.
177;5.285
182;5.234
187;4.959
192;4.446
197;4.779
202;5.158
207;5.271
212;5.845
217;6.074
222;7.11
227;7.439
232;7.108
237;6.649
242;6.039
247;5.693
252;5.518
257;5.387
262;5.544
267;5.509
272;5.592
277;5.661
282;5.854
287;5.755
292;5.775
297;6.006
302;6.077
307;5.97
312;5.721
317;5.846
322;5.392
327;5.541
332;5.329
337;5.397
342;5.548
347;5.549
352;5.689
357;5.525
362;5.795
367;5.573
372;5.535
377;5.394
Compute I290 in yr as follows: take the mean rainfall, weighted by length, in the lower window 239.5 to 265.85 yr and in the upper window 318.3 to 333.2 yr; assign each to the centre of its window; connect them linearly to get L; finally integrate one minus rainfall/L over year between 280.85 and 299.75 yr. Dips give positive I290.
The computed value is -1.04 yr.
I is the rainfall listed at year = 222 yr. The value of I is 7.11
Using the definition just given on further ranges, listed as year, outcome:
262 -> 5.544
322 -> 5.392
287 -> 5.755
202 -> 5.158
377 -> 5.394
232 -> 7.108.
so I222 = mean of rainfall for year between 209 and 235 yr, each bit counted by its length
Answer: 6.69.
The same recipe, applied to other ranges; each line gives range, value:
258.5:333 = 5.71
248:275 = 5.52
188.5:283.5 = 5.82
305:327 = 5.71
